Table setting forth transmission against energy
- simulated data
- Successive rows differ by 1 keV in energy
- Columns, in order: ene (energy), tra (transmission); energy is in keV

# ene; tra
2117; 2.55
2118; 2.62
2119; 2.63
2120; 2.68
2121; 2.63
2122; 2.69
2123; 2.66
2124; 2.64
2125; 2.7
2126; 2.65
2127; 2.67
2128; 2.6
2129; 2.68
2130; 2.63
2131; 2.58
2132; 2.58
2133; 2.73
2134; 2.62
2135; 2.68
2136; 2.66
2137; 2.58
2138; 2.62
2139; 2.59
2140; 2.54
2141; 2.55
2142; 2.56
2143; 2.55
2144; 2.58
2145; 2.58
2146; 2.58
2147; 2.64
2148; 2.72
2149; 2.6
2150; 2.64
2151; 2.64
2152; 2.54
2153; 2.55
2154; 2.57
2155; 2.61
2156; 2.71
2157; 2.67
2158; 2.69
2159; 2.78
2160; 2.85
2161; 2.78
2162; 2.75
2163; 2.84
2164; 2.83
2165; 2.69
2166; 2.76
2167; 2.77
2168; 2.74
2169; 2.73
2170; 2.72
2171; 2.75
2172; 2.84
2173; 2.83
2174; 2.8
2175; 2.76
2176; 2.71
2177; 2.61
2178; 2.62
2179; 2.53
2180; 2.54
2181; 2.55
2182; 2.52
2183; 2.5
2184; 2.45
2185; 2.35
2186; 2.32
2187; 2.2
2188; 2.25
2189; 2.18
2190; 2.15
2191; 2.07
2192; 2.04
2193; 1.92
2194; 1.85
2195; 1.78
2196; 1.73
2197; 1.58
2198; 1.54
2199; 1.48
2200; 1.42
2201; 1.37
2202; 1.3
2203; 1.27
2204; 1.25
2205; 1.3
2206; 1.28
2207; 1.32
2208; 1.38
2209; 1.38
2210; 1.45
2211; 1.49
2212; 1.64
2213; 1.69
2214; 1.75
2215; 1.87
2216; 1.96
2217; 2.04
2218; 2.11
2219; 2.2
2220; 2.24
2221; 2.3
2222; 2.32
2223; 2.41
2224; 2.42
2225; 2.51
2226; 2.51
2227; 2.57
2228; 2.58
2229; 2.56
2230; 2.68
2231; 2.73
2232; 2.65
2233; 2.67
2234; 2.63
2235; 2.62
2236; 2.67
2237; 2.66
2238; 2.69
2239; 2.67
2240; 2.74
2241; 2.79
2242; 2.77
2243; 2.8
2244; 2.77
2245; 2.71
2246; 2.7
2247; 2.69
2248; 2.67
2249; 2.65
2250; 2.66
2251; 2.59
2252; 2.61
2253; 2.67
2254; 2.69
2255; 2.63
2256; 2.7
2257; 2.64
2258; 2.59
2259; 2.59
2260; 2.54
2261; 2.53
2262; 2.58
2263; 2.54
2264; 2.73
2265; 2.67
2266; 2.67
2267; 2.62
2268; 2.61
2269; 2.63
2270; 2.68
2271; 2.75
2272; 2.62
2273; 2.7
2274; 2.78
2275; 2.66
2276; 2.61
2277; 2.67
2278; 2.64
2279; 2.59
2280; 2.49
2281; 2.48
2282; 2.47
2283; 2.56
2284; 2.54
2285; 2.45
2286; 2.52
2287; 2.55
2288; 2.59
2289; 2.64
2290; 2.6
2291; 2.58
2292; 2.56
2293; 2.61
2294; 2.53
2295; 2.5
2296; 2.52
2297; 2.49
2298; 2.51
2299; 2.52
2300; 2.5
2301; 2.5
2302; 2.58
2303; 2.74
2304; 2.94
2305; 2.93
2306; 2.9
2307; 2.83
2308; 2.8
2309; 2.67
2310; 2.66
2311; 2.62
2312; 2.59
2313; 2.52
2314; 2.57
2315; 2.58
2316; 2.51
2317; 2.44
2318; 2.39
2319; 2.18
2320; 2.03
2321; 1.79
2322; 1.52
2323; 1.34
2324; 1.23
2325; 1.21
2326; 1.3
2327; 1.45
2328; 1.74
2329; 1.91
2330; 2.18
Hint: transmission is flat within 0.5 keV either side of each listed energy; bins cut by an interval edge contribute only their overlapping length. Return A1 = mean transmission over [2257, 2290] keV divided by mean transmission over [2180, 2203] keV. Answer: 1.32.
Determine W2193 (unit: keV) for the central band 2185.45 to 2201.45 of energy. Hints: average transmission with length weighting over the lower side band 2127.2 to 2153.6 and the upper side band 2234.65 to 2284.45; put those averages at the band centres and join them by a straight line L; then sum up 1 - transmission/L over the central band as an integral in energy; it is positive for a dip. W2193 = 4.6 keV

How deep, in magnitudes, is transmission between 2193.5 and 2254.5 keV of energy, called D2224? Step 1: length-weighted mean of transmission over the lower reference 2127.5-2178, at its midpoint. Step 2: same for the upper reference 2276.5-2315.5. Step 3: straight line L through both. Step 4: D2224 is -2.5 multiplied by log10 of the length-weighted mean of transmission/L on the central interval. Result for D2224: 0.206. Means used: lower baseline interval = 2.67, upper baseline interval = 2.6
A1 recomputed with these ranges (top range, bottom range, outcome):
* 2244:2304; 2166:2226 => 1.24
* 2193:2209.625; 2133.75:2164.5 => 0.55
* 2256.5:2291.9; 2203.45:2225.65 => 1.42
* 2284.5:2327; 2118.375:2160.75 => 0.91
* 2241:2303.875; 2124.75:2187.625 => 0.99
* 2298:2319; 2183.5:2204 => 1.42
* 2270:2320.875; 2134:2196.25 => 1.01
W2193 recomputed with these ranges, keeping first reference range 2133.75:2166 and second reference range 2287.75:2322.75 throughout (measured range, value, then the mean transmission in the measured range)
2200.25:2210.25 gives 4.9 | 1.33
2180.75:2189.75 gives 0.9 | 2.36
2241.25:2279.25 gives -1.5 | 2.66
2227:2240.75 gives -0.4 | 2.66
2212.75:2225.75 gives 2.2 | 2.16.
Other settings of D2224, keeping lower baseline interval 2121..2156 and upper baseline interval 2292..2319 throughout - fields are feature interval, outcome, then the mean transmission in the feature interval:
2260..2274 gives -0.014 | 2.64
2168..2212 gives 0.263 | 2.05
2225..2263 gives -0.017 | 2.65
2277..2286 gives 0.030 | 2.54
